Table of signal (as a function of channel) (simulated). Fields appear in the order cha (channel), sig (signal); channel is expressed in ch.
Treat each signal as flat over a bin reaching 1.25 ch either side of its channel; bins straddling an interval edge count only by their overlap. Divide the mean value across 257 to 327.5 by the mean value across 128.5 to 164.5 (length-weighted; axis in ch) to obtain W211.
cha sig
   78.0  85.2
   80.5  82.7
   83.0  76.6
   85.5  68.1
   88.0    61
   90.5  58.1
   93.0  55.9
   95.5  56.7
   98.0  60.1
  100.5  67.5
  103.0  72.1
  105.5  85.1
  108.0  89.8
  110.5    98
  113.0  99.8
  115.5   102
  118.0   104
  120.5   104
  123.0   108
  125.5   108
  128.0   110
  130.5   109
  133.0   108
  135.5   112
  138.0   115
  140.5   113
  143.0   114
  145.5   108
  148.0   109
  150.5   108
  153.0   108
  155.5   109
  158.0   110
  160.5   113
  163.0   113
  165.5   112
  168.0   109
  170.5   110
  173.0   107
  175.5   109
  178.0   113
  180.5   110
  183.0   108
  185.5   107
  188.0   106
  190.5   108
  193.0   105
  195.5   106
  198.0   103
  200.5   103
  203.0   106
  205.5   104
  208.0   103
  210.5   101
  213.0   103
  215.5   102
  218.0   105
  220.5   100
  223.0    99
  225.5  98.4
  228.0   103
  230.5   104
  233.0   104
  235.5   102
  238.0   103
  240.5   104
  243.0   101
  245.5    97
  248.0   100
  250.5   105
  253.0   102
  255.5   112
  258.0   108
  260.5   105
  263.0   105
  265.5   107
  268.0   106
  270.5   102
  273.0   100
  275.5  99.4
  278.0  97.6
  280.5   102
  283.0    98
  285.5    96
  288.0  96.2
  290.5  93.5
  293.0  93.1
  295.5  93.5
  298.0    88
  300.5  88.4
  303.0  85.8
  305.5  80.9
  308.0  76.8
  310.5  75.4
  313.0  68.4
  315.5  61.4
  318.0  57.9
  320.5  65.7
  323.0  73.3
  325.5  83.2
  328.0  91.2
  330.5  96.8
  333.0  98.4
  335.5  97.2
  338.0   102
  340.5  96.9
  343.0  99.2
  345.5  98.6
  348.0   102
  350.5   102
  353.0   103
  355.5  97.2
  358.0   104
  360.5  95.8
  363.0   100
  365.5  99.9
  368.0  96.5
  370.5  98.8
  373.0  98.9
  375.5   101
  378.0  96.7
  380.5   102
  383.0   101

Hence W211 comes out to 0.8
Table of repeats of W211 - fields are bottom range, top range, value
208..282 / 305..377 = 0.88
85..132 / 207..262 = 1.20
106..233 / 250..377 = 0.89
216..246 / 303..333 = 0.76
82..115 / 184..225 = 1.41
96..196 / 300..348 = 0.81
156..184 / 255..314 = 0.86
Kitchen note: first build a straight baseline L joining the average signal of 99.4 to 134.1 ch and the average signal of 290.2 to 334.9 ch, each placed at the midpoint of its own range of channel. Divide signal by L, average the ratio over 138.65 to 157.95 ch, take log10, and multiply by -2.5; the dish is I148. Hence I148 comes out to -0.16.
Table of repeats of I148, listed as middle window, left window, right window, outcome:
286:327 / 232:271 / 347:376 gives 0.26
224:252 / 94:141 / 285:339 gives -0.15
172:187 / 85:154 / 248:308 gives -0.15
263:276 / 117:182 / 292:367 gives -0.08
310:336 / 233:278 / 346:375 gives 0.27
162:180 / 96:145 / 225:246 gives -0.11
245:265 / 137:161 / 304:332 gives -0.18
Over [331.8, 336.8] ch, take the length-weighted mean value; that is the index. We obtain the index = 97.8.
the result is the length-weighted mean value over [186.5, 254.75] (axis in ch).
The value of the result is 103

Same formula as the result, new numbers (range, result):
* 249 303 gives 99.6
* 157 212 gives 108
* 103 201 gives 107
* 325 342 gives 95.7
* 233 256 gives 103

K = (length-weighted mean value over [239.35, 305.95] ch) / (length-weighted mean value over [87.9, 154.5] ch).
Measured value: 1.04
